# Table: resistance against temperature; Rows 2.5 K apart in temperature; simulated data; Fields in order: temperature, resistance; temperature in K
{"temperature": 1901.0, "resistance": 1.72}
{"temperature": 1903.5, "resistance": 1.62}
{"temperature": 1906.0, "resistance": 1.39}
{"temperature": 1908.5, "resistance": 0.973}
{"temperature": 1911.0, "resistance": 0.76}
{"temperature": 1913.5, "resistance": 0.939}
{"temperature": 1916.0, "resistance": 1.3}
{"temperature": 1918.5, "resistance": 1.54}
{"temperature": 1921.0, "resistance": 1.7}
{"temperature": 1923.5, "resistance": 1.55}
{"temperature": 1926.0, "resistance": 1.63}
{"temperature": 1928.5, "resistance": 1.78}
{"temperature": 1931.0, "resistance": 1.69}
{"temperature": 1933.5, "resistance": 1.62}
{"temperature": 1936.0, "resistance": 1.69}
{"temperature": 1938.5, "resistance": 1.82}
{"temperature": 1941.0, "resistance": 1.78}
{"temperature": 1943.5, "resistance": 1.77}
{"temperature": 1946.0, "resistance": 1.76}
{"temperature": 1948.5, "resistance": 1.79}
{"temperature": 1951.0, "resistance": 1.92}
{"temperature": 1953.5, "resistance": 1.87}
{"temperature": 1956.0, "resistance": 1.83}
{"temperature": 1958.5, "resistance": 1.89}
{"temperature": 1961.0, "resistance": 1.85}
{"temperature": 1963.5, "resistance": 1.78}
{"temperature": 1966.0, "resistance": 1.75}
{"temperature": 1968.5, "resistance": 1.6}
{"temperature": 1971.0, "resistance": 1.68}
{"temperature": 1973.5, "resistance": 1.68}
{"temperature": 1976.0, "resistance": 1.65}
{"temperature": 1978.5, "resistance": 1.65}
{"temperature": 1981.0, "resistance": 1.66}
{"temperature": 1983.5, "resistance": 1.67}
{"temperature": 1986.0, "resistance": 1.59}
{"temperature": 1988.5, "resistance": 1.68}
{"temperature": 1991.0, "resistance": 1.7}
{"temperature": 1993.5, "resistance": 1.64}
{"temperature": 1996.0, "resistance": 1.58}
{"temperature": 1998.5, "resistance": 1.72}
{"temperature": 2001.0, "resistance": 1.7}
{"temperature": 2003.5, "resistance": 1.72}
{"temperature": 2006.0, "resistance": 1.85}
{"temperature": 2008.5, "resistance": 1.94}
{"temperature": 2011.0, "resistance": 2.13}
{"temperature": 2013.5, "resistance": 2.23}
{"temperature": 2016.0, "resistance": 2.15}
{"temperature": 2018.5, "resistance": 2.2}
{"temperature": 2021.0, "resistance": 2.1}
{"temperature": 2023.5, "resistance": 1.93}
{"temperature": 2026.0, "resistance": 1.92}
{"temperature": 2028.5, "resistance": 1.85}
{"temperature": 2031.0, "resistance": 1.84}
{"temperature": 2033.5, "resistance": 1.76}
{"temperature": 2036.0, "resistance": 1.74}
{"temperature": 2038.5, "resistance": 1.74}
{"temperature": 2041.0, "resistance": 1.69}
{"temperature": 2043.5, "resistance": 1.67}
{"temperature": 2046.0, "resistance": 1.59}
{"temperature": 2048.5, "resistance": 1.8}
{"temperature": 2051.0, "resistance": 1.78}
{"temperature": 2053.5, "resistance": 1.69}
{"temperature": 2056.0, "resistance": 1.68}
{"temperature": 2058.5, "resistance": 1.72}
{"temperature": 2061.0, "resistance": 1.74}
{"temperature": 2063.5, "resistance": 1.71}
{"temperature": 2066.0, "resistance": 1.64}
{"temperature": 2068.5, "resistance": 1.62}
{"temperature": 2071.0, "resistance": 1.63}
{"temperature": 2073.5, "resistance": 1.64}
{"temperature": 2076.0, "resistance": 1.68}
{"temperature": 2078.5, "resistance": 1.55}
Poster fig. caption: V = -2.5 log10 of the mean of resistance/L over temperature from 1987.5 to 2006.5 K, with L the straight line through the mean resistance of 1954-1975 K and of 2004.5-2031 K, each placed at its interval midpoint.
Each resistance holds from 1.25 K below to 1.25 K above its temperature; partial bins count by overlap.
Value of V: 0.14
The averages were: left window 1.76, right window 2.02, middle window 1.69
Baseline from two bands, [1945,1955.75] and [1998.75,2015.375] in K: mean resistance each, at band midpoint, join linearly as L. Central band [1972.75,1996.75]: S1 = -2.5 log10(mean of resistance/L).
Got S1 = 0.147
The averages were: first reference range 1.84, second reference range 1.92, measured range 1.65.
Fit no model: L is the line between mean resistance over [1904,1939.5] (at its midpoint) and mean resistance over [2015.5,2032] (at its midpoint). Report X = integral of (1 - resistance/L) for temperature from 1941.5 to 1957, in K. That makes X -2.1 K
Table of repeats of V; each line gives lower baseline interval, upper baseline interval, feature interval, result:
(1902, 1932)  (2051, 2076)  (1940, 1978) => -0.19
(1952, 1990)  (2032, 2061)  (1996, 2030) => -0.13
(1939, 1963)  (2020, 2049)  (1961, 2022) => 0.01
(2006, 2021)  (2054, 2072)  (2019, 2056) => 0.06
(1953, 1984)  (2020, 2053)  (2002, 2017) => -0.13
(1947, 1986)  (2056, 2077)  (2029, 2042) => -0.04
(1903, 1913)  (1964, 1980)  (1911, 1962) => -0.20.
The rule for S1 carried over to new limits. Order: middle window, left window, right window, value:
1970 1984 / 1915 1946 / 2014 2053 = 0.05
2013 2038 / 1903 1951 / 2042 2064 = -0.17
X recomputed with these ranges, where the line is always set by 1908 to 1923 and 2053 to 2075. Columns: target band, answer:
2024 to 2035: -1.9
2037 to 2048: -0.5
